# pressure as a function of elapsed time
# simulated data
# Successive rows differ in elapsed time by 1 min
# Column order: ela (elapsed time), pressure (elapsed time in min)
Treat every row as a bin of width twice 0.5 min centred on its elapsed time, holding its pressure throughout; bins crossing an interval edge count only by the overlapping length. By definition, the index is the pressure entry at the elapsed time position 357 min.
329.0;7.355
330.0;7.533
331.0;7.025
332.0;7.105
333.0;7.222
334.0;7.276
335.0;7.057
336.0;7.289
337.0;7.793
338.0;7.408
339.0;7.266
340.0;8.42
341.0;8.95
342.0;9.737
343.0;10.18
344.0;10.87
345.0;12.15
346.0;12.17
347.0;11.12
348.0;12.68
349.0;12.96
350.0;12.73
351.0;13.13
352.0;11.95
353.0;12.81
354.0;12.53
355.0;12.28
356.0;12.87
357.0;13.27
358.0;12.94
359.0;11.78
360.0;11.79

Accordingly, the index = 13.27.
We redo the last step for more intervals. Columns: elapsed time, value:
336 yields 7.289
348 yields 12.68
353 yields 12.81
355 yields 12.28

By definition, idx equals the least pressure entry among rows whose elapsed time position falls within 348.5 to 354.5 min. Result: 11.95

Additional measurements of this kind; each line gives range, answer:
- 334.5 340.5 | 7.057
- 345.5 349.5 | 11.12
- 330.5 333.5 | 7.025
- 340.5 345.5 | 8.95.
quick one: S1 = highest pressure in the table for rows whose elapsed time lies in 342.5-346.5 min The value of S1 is 12.17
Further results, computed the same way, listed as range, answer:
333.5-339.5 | 7.793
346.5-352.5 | 13.13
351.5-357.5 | 13.27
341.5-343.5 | 10.18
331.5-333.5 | 7.222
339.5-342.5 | 9.737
